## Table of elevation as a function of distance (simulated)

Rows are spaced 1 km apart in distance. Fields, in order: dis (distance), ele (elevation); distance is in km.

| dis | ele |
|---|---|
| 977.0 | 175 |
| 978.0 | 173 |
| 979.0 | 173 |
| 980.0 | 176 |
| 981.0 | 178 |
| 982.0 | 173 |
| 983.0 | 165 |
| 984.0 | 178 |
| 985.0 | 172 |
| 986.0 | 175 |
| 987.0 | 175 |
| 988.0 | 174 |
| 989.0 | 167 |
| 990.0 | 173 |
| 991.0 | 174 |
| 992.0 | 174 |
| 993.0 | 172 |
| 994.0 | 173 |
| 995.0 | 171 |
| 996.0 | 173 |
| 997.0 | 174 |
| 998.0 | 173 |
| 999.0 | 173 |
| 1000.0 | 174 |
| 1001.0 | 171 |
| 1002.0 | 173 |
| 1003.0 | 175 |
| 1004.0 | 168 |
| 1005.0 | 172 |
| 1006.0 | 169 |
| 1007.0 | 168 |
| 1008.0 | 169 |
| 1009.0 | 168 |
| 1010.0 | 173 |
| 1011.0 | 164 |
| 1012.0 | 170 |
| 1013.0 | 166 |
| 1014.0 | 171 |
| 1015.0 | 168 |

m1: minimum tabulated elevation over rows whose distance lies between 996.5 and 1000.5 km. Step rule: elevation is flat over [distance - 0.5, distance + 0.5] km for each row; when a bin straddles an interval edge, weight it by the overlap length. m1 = 173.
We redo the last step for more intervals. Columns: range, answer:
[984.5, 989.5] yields 167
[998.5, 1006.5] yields 168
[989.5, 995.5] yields 171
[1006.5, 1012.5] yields 164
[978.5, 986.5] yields 165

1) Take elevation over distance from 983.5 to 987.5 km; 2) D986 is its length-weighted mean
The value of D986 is 175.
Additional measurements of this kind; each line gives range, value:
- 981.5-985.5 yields 172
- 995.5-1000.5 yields 173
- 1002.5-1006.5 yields 171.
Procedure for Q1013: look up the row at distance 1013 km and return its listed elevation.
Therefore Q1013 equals 166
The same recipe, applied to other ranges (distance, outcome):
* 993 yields 172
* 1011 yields 164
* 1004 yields 168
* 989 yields 167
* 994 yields 173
